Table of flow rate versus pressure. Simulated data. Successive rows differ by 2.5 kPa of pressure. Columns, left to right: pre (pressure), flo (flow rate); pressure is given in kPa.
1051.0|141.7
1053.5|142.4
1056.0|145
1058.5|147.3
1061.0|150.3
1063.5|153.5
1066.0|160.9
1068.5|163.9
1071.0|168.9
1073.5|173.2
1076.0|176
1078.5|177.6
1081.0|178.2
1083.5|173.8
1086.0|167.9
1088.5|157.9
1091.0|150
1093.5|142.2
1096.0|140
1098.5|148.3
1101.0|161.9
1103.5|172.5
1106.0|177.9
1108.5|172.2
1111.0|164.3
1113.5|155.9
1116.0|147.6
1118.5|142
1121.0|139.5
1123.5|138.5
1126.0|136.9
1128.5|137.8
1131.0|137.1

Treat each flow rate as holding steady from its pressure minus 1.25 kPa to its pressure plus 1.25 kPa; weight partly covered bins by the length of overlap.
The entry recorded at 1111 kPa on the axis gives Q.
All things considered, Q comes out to 164.3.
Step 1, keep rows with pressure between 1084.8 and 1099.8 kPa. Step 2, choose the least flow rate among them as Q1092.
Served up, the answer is 140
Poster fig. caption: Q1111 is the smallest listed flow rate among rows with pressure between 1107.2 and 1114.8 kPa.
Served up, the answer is 155.9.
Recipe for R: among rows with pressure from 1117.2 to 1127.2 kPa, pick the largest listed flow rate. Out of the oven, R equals 142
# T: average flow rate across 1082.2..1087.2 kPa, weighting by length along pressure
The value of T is 171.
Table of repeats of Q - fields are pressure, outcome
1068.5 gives 163.9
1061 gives 150.3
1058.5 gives 147.3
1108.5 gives 172.2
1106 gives 177.9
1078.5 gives 177.6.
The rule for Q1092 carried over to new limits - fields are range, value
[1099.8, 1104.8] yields 161.9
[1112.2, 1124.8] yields 138.5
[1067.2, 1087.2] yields 163.9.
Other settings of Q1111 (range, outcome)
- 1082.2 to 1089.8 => 157.9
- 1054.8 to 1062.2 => 145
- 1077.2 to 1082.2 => 177.6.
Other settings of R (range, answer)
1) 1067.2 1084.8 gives 178.2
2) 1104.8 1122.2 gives 177.9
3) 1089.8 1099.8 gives 150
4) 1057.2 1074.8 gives 173.2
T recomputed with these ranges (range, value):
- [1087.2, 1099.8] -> 148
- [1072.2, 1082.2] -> 176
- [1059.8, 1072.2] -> 159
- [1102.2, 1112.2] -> 172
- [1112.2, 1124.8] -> 145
